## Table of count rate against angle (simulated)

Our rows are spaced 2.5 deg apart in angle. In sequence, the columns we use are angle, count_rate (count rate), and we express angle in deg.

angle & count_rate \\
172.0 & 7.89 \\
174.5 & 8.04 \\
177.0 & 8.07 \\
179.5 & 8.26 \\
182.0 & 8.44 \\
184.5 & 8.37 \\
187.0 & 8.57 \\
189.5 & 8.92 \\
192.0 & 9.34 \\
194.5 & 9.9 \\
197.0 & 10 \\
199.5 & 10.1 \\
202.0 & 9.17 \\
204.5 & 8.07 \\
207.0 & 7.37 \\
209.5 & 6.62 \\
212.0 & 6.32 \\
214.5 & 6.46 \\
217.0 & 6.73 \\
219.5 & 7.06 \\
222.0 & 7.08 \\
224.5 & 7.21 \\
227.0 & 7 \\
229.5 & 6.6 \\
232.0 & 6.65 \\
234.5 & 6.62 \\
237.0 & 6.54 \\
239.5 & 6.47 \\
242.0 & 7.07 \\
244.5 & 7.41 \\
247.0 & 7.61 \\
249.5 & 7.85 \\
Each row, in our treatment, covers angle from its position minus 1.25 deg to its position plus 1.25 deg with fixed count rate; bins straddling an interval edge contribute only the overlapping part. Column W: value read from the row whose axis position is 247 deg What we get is 7.61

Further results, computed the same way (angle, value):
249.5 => 7.85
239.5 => 6.47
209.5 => 6.62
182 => 8.44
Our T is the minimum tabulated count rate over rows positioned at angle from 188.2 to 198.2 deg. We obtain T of 8.92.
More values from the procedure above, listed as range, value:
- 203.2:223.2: 6.32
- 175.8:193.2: 8.07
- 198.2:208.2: 7.37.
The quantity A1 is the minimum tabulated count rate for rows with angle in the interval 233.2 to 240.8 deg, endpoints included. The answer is 6.47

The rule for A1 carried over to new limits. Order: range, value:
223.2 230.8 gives 6.6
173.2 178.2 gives 8.04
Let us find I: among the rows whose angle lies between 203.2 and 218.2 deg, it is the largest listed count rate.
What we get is 8.07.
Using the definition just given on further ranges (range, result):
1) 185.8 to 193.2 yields 9.34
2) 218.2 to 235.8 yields 7.21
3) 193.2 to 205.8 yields 10.1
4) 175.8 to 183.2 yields 8.44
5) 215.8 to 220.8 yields 7.06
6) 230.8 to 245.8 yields 7.41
